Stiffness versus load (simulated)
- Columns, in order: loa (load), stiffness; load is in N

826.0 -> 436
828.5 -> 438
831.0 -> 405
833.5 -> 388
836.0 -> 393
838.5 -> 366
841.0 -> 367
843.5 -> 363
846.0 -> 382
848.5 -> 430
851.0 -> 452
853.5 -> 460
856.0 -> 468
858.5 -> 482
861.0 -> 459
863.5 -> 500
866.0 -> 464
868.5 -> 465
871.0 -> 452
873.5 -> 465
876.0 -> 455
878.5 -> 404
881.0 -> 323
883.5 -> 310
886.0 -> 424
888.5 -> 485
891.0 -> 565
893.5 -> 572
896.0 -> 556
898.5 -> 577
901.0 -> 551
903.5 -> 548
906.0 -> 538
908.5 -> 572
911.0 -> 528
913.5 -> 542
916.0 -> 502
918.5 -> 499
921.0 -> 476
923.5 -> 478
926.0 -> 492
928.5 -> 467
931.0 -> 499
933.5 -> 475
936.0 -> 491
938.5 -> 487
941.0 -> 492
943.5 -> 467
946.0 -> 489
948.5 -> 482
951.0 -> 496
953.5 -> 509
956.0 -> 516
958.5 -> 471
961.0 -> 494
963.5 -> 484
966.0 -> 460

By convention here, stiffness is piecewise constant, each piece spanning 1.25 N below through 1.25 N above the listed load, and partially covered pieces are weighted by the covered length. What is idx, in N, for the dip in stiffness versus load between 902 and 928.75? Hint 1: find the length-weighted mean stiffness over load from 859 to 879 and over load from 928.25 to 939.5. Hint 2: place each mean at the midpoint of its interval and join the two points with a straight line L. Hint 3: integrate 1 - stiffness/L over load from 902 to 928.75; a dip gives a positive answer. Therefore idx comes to -2.1 N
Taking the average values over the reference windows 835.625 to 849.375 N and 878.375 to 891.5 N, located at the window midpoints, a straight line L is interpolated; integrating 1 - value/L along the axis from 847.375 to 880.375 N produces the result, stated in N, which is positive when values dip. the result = -4.9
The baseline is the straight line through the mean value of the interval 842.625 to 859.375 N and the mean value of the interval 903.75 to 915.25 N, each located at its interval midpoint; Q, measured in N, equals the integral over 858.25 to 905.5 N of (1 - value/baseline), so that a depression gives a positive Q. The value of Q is 1.4 N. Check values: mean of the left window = 434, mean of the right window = 543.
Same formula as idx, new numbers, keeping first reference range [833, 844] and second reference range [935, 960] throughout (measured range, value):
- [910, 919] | -1.26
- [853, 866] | -2.49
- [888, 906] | -4.76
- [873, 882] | 0.13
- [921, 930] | -0.24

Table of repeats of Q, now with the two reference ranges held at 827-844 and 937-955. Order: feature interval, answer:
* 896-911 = -3.44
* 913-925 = -0.82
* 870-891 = 0.36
